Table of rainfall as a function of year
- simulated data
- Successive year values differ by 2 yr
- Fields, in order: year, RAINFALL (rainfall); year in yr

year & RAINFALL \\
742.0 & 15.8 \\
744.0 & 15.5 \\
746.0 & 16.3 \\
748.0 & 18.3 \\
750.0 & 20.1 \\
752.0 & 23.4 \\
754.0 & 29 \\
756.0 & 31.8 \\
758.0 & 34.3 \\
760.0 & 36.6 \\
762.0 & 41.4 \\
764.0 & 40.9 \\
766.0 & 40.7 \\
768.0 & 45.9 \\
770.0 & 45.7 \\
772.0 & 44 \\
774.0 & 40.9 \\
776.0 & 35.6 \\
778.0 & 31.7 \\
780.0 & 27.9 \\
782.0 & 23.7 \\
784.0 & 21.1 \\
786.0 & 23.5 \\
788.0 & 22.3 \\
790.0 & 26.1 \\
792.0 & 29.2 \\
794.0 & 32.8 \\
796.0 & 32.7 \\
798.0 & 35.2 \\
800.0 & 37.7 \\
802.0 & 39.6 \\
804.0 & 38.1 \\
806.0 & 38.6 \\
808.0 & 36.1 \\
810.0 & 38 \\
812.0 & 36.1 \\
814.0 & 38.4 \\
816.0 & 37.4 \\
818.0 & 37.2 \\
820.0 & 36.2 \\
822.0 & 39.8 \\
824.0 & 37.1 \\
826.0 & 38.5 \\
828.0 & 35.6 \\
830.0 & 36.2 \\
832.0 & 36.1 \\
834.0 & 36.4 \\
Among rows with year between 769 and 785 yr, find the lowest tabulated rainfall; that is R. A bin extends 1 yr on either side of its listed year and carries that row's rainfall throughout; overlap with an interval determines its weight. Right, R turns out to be 21.1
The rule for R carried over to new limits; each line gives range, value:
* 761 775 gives 40.7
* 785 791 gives 22.3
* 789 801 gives 26.1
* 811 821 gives 36.1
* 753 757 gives 29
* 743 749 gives 15.5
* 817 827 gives 36.2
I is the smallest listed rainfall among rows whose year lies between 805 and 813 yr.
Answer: 36.1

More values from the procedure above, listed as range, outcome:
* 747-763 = 18.3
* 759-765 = 36.6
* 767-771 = 45.7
